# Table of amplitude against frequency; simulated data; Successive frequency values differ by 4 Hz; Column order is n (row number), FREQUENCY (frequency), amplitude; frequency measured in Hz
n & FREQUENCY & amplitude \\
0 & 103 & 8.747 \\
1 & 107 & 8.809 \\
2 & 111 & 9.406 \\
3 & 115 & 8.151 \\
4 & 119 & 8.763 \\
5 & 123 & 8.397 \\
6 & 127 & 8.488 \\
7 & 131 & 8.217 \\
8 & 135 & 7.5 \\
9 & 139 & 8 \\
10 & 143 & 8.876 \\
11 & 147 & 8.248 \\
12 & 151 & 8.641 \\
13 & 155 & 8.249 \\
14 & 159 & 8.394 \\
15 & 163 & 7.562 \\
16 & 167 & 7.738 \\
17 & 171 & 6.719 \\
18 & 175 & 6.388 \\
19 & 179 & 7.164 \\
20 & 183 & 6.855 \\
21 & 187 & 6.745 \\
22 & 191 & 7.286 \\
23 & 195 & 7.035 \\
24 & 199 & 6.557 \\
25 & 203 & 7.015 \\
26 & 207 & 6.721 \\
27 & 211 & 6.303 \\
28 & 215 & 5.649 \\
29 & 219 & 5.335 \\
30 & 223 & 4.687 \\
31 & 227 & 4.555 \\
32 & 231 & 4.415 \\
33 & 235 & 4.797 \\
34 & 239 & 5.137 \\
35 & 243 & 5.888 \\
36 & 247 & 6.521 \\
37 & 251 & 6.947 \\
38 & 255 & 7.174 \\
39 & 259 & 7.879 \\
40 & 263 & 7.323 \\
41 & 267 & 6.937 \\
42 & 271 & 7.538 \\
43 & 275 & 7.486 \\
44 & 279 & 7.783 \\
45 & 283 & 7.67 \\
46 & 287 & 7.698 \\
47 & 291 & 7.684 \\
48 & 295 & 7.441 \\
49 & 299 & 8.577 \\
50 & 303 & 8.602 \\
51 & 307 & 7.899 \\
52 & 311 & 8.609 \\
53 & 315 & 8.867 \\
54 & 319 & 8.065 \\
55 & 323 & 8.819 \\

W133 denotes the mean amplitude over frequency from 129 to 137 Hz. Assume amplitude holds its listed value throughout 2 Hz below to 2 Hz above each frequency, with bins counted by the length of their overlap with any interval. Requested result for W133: 7.86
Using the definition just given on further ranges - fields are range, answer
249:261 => 7.33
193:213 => 6.73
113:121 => 8.46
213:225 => 5.22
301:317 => 8.49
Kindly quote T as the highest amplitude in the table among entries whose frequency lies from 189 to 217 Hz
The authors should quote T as 7.286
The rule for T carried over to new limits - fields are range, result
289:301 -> 8.577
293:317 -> 8.867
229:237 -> 4.797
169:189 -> 7.164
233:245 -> 5.888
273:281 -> 7.783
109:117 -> 9.406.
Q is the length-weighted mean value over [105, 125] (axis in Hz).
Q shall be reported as 8.71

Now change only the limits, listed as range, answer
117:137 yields 8.27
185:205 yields 6.93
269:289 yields 7.63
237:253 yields 6.12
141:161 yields 8.48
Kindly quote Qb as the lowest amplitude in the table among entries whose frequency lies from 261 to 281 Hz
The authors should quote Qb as 6.937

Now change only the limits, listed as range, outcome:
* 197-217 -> 5.649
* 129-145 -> 7.5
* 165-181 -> 6.388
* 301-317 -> 7.899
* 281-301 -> 7.441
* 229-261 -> 4.415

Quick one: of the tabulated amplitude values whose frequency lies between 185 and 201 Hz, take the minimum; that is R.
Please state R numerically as 6.557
